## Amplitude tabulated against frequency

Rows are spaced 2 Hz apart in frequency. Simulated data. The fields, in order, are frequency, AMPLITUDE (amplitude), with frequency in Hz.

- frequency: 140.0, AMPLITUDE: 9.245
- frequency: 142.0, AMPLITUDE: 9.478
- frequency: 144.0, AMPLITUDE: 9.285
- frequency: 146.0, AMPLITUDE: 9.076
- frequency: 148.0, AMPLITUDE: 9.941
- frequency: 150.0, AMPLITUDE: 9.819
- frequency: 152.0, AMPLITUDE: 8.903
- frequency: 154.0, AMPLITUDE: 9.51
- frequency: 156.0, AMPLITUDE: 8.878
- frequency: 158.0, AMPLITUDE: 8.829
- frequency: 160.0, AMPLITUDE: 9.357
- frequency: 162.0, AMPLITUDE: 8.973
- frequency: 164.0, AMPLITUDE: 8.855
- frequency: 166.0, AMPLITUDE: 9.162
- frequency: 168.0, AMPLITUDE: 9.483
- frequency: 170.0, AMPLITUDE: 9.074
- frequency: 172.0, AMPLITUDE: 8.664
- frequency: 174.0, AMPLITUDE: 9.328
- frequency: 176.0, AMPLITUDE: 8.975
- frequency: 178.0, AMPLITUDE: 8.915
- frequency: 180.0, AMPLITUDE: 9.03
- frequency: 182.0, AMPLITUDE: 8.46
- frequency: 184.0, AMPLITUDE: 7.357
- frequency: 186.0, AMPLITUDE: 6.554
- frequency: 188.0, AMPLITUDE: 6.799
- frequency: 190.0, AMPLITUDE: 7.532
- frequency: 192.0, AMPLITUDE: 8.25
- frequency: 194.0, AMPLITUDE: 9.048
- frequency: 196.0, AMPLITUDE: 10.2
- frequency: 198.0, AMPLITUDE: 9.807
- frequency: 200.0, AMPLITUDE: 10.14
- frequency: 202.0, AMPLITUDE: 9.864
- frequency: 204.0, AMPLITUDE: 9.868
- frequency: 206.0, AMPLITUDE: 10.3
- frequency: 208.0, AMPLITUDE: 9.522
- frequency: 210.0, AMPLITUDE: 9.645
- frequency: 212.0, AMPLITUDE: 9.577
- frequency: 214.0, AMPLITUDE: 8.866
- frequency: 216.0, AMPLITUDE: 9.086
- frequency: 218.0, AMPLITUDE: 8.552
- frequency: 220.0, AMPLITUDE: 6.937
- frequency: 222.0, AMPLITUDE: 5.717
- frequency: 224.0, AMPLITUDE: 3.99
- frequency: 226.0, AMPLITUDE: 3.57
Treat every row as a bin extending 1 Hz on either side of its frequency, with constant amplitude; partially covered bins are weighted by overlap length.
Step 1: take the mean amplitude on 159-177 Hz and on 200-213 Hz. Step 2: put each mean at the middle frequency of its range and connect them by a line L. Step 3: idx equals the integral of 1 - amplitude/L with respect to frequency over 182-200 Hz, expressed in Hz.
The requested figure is 2.31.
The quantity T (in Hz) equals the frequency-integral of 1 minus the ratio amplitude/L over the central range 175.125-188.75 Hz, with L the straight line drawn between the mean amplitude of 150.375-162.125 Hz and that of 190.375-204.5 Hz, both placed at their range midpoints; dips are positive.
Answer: 1.93 Hz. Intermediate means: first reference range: 9.12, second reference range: 9.5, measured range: 8.03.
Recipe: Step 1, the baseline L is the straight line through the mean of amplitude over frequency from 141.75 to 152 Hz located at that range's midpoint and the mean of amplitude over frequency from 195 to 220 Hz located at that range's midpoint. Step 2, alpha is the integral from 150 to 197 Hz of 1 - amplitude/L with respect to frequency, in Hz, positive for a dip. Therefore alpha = 3.8 Hz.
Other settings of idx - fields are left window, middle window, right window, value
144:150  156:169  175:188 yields -0.3 Hz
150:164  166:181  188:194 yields -1.0 Hz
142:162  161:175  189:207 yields 0.4 Hz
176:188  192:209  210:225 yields -4.1 Hz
